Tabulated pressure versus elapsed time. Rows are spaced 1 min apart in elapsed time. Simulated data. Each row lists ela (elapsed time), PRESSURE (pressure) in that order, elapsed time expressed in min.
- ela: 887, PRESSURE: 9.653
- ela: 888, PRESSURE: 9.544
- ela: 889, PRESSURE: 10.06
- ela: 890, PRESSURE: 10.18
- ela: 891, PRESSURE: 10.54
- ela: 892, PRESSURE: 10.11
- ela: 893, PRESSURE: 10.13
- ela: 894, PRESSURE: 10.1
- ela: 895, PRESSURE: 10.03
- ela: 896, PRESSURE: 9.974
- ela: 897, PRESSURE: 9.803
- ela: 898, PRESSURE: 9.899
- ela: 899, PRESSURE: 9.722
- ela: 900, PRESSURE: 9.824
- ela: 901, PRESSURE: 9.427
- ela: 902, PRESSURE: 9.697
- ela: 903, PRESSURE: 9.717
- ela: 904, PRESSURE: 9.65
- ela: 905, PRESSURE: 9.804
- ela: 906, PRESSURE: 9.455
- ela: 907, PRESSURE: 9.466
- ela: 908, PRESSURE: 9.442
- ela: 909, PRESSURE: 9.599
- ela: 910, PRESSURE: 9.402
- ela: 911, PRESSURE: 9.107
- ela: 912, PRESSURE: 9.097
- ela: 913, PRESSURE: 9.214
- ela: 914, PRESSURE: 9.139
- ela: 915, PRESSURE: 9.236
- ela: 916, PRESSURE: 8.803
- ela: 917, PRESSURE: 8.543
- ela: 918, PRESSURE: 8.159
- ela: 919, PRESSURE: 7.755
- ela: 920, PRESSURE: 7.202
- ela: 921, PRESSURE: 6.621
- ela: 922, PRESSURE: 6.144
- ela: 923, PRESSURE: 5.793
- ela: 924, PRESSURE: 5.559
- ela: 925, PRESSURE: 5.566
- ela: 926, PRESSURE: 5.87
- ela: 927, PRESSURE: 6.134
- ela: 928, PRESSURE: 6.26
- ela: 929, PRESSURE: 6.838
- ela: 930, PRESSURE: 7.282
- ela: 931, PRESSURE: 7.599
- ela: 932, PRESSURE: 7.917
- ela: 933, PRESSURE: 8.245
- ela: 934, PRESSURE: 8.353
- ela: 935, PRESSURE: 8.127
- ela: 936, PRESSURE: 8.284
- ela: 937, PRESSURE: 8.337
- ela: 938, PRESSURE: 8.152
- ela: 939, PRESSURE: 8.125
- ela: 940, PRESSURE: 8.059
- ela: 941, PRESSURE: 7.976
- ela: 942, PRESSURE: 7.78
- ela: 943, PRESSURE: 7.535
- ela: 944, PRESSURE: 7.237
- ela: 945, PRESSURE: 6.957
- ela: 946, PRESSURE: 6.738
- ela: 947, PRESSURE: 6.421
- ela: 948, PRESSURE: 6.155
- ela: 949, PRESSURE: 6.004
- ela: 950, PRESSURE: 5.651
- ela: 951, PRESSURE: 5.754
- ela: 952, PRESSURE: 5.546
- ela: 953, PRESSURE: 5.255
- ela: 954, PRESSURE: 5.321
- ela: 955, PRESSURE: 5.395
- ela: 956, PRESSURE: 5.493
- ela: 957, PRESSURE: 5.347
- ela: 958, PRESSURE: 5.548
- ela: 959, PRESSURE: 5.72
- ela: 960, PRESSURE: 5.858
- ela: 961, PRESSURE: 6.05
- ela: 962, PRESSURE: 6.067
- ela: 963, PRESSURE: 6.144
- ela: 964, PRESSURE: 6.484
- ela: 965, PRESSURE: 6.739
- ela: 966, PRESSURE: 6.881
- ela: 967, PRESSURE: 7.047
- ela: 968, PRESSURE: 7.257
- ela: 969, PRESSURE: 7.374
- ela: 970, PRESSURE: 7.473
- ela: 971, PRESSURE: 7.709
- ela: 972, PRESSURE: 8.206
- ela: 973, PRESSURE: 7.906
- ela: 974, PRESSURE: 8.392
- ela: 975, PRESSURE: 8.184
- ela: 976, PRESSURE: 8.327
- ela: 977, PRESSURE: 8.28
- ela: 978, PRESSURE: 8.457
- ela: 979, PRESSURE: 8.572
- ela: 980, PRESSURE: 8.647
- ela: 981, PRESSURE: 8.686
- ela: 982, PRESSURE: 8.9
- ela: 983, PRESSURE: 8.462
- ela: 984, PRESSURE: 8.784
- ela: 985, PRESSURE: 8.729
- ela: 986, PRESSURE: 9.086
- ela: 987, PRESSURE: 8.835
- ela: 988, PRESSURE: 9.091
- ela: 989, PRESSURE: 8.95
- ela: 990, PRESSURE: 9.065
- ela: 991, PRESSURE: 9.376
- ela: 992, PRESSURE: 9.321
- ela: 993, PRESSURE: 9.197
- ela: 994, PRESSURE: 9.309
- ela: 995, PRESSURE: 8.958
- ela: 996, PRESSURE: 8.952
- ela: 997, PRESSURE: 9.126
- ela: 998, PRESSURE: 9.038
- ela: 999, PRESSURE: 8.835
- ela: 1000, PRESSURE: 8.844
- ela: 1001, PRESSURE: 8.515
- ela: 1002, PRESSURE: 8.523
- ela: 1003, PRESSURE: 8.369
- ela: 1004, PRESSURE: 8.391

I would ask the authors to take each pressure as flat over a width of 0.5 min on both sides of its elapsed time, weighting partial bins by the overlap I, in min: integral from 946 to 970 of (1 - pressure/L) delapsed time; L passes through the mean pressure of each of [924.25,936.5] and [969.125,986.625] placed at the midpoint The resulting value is 5.4 min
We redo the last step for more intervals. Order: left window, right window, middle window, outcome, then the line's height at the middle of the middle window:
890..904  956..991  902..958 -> 9.3 min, 8.95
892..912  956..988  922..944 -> 3.6 min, 8.74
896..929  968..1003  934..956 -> 4.2 min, 8.51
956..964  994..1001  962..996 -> -3.8 min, 7.42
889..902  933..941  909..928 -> 2.9 min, 8.99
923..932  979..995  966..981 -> 0.7 min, 8.38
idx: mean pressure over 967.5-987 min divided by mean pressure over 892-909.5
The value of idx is 0.9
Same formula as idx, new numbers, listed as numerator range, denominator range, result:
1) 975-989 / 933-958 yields 1.27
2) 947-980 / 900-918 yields 0.72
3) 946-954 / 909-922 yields 0.69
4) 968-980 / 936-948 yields 1.07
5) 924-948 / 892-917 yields 0.77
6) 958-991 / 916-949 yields 1.08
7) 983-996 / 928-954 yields 1.26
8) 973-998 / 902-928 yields 1.08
